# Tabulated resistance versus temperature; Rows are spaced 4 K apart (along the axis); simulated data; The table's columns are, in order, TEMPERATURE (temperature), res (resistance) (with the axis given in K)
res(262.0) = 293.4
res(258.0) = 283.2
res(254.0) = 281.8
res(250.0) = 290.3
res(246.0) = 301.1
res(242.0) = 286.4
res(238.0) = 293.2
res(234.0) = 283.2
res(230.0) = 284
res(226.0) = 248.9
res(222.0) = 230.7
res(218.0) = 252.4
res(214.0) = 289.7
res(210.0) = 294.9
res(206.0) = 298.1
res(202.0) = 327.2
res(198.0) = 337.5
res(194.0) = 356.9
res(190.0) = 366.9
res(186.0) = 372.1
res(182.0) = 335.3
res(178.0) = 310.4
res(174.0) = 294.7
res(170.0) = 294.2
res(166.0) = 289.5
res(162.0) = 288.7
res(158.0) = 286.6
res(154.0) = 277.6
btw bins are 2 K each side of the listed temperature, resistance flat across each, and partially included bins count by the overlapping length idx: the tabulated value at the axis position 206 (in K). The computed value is 298.1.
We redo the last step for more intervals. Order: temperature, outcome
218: 252.4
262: 293.4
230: 284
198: 337.5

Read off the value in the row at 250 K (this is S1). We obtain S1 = 290.3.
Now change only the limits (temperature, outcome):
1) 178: 310.4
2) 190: 366.9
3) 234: 283.2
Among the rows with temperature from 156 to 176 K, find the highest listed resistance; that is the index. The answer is 294.7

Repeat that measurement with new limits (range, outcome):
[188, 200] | 366.9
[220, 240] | 293.2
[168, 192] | 372.1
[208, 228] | 294.9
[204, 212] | 298.1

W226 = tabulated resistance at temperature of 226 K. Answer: 248.9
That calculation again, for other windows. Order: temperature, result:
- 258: 283.2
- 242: 286.4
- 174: 294.7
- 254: 281.8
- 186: 372.1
